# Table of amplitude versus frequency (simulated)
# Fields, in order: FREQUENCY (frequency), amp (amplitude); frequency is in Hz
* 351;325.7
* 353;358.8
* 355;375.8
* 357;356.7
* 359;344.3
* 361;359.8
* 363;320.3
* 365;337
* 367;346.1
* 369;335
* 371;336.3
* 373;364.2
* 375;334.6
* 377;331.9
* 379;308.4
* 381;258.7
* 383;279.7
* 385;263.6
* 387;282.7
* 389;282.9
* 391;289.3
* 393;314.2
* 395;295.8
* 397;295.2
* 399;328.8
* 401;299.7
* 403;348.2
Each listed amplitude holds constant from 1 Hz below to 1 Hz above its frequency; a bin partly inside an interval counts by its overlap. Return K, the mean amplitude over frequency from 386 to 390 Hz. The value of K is 283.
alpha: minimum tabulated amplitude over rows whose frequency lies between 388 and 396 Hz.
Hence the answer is 282.9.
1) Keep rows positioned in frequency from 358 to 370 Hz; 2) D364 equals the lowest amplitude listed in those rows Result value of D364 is 320.3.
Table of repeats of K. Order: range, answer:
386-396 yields 293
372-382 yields 320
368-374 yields 345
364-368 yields 342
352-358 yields 364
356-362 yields 354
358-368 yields 342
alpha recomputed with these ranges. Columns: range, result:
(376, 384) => 258.7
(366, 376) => 334.6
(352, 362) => 344.3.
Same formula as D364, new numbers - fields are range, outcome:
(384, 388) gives 263.6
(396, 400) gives 295.2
